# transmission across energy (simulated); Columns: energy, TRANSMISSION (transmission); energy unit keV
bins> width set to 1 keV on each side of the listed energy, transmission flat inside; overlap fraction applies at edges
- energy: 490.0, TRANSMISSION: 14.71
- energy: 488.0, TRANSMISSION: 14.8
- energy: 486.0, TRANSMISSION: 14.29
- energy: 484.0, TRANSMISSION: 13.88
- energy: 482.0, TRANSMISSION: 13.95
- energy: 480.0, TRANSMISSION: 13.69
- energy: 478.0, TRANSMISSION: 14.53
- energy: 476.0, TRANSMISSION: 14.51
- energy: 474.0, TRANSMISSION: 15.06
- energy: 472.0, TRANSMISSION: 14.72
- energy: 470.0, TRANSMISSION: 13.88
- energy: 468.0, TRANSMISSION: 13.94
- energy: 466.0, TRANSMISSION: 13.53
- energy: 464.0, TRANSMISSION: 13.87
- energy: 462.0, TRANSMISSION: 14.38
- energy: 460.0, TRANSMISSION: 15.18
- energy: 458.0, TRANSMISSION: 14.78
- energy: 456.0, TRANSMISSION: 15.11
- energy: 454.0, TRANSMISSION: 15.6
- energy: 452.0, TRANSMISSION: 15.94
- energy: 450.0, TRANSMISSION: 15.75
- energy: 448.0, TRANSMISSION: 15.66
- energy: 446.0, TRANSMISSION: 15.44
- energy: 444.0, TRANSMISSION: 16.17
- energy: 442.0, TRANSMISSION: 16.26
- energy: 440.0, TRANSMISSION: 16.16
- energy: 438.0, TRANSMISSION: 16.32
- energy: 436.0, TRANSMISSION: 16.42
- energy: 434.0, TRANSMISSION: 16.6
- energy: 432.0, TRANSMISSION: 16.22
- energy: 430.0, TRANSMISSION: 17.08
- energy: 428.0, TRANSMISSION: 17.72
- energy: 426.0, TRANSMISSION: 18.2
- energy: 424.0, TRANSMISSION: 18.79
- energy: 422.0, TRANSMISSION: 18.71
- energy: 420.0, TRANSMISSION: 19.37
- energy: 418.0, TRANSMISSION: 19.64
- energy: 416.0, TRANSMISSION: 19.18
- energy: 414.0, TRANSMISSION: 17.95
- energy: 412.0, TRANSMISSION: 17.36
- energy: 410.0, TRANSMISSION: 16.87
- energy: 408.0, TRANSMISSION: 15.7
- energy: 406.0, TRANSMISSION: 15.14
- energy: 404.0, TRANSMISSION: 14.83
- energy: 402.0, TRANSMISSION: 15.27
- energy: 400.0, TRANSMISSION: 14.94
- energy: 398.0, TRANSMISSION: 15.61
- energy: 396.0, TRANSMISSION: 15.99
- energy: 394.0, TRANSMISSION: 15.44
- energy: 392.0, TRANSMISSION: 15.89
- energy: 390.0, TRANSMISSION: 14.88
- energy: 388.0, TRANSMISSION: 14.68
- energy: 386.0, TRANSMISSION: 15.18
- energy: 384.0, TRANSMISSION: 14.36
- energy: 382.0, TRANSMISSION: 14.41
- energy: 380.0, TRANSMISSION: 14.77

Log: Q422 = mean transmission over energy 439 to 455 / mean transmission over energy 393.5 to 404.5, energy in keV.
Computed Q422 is 1.03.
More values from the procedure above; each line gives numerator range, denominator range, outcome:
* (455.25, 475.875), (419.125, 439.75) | 0.83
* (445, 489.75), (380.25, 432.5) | 0.89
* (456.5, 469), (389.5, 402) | 0.93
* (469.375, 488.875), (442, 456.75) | 0.91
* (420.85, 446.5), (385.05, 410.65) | 1.10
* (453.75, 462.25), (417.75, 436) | 0.84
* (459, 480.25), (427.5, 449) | 0.88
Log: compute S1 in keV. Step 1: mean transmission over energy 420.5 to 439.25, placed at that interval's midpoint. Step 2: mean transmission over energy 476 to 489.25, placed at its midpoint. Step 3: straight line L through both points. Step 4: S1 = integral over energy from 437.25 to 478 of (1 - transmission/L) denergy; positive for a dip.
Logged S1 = 1.6 keV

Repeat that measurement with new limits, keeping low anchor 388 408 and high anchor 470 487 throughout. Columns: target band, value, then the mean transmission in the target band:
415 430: -3.7 keV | 18.7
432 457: -2.1 keV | 16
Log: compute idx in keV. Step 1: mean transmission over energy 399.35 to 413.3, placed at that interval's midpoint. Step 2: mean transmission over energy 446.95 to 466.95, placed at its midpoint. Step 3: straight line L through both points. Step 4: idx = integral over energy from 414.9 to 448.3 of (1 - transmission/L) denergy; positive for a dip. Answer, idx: -4.2 keV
